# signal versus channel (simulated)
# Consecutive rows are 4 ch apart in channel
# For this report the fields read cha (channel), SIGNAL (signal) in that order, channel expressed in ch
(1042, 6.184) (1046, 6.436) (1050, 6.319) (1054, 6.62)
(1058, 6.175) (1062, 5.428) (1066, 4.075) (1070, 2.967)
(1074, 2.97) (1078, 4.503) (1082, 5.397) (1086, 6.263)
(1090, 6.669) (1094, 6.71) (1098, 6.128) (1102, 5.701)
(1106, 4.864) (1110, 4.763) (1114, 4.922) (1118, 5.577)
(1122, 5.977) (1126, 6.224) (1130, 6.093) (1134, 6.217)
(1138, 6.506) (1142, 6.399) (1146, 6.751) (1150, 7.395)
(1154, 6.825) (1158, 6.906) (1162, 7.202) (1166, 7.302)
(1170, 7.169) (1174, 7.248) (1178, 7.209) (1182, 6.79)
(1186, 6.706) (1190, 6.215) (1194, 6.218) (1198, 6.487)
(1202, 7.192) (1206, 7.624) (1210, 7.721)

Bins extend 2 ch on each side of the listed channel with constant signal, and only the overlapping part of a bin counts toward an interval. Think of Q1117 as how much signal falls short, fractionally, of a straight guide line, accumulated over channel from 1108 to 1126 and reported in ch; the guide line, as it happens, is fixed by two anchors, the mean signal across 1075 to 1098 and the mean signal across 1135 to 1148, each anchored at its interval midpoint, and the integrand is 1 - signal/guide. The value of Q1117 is 2.32 ch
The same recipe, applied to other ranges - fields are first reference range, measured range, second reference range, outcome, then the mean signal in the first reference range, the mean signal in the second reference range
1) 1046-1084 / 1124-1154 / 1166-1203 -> -1.9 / 5.02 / 6.82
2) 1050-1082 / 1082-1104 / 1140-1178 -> -3.0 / 4.82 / 7.03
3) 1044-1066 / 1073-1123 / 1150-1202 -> 6.8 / 6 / 6.89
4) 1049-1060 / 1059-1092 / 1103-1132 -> 6.7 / 6.38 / 5.5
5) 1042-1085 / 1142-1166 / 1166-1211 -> -1.9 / 5.17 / 6.96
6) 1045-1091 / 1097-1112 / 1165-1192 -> 1.3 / 5.26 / 6.94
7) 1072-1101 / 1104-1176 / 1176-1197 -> -2.6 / 5.53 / 6.62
